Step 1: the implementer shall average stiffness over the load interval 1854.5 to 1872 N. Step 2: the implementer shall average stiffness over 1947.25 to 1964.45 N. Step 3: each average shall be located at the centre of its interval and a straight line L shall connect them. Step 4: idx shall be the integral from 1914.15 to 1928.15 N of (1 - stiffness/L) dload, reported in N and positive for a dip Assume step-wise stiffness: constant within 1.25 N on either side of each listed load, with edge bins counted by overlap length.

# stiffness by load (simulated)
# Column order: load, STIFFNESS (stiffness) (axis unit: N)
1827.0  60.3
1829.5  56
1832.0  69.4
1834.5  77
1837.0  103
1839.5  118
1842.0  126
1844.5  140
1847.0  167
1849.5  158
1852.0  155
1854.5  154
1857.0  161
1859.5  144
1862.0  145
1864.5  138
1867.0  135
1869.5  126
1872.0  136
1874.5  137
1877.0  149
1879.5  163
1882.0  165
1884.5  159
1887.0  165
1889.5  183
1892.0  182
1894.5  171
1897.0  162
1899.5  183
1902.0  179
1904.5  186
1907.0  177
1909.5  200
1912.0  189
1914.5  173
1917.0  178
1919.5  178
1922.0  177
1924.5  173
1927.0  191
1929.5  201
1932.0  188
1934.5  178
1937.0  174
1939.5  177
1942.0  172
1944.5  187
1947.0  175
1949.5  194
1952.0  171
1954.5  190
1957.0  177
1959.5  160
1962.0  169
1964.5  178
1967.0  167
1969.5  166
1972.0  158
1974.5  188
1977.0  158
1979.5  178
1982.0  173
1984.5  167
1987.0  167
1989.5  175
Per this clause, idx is -1.3 N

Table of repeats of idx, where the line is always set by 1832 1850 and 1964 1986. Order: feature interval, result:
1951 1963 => -0.74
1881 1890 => -1.90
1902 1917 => -3.85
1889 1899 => -2.40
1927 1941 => -2.61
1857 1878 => -1.41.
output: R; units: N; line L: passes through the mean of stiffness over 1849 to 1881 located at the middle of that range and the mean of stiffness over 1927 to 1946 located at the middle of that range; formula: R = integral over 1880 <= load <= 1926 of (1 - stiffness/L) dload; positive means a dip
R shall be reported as -3.05 N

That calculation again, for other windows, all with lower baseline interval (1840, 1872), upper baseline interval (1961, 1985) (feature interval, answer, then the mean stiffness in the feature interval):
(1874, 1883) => -0.3 N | 155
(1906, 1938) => -4.8 N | 183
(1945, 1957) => -1.2 N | 182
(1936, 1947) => -0.9 N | 177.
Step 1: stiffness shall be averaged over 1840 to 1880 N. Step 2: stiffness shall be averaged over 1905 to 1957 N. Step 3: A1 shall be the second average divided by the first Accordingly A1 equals 1.3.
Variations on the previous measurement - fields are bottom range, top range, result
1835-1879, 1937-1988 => 1.24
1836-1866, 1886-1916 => 1.26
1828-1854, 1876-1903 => 1.44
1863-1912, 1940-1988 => 1.06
